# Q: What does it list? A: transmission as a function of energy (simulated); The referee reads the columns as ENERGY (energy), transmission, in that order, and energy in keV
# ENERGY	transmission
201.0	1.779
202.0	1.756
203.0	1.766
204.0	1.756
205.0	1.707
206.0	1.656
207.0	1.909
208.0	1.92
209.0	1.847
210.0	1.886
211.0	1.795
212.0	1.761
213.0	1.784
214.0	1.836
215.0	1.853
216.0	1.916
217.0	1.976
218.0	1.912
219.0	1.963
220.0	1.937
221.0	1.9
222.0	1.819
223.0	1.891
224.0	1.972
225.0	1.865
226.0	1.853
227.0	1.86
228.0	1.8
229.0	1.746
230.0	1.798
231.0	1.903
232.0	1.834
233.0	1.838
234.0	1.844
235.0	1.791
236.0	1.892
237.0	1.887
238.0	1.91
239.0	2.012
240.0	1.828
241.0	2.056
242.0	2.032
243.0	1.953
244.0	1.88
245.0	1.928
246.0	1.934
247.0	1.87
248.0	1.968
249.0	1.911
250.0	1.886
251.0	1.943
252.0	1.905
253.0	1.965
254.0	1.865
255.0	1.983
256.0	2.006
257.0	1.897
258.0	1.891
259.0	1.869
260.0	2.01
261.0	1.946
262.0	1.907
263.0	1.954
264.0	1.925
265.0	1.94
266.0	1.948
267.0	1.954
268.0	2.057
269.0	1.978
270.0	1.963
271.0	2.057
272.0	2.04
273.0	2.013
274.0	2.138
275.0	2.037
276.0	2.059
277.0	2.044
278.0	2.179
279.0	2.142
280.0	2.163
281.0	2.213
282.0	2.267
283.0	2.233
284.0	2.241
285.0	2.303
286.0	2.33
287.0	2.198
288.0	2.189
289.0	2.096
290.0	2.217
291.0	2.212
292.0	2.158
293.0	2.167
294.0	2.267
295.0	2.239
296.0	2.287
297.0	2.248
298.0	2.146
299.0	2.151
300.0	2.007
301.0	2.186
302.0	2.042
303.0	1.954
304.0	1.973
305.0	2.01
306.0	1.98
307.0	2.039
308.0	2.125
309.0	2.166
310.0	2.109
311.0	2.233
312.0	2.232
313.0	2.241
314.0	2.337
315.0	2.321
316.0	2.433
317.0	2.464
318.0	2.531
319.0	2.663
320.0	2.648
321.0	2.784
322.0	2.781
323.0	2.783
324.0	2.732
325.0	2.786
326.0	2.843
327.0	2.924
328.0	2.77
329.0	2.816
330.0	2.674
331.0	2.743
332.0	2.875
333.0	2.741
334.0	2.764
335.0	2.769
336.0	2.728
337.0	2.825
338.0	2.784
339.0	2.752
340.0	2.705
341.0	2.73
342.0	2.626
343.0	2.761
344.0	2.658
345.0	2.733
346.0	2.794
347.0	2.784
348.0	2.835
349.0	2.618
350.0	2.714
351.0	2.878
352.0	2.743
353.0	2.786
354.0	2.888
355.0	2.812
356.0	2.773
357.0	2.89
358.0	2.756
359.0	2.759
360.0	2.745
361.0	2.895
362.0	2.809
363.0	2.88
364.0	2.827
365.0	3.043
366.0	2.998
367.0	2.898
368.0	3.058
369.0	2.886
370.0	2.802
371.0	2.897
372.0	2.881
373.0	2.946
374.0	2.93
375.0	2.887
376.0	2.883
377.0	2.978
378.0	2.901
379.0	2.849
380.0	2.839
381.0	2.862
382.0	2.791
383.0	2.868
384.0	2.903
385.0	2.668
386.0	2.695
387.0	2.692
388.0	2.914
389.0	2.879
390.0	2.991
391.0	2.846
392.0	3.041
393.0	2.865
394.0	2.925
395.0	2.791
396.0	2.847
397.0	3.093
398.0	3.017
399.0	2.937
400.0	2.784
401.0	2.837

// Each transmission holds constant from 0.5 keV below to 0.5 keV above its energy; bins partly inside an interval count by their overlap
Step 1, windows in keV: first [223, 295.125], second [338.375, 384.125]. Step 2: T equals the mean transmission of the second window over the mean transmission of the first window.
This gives 1.4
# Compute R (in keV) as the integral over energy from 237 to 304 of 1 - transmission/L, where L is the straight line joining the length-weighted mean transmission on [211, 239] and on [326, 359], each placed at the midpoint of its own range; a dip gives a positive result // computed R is 5.0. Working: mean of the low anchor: 1.87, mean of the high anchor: 2.77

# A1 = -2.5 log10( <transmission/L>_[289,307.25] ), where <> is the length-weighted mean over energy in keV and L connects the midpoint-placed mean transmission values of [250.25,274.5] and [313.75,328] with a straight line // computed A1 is 0.123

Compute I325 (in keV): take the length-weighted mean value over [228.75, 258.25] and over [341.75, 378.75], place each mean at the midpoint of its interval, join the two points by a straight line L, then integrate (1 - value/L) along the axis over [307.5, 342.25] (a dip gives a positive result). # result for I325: -0.7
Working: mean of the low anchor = 1.91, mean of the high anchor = 2.84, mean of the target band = 2.61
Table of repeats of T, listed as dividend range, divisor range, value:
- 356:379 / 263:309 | 1.37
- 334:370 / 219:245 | 1.49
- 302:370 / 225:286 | 1.34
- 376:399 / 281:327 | 1.25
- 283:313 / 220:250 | 1.14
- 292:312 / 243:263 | 1.10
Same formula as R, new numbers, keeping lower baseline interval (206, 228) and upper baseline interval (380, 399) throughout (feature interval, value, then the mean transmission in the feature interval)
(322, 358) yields -2.6 keV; 2.77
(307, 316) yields 0.7 keV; 2.22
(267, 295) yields 1.2 keV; 2.14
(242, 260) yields 1.2 keV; 1.93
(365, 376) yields -0.6 keV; 2.92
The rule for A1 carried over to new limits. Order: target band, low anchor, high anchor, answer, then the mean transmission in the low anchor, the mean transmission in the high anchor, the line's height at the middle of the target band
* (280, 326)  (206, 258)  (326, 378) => 0.07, 1.89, 2.82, 2.44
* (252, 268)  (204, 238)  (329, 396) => 0.10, 1.85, 2.83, 2.12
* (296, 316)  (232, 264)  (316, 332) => 0.18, 1.92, 2.72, 2.53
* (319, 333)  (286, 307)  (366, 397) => -0.16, 2.14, 2.88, 2.4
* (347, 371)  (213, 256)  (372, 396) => -0.05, 1.9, 2.87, 2.7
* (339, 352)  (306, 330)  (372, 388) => -0.03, 2.5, 2.85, 2.66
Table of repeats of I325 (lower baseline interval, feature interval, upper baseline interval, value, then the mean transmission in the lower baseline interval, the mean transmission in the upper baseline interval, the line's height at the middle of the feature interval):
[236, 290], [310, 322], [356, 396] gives -0.13 keV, 2.02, 2.87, 2.42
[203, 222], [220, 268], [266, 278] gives 0.94 keV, 1.85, 2.03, 1.95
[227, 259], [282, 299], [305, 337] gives 0.54 keV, 1.9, 2.55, 2.29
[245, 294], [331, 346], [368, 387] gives -1.07 keV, 2.05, 2.86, 2.57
